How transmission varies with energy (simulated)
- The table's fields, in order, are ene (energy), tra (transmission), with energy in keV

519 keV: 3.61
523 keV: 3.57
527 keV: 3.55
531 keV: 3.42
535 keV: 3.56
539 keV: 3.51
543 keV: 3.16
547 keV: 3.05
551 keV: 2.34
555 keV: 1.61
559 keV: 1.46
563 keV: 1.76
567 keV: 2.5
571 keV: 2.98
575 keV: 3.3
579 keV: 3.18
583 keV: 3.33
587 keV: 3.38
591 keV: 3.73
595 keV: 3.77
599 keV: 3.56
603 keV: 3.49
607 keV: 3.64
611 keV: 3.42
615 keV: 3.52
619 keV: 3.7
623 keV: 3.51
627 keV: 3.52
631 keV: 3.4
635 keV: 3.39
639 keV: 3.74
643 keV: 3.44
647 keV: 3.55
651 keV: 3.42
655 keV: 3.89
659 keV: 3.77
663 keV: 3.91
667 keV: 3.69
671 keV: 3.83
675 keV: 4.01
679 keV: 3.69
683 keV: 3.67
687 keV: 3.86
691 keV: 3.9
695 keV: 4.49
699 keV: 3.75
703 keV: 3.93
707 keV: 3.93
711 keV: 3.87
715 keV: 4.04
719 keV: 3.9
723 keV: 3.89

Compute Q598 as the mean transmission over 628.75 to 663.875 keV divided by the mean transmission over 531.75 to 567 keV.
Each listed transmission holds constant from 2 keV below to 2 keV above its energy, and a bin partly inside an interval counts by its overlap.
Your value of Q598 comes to 1.39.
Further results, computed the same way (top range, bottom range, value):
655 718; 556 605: 1.29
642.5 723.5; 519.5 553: 1.17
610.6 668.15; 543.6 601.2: 1.26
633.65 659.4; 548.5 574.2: 1.65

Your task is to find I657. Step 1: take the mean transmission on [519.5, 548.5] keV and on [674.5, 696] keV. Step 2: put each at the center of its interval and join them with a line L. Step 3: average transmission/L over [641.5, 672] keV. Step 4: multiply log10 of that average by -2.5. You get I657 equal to 0.04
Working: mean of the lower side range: 3.42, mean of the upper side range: 3.91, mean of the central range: 3.69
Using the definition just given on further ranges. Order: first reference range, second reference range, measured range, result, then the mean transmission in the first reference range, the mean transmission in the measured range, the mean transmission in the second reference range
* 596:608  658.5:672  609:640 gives 0.041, 3.57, 3.52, 3.8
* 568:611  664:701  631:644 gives 0.043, 3.41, 3.51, 3.88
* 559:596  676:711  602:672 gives -0.044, 3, 3.6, 3.9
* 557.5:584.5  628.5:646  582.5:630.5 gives -0.149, 2.65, 3.55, 3.5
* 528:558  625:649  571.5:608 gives -0.081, 2.92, 3.46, 3.51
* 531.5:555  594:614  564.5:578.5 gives 0.127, 3.01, 2.91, 3.56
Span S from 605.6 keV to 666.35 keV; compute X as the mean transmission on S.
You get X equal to 3.59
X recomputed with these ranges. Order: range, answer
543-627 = 3.07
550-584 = 2.48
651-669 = 3.77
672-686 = 3.8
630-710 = 3.77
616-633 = 3.53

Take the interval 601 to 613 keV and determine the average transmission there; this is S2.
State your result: 3.52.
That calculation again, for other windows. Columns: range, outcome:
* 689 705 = 4.02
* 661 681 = 3.83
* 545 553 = 2.69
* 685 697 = 4.08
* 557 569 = 1.91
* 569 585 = 3.2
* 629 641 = 3.51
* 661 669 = 3.8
